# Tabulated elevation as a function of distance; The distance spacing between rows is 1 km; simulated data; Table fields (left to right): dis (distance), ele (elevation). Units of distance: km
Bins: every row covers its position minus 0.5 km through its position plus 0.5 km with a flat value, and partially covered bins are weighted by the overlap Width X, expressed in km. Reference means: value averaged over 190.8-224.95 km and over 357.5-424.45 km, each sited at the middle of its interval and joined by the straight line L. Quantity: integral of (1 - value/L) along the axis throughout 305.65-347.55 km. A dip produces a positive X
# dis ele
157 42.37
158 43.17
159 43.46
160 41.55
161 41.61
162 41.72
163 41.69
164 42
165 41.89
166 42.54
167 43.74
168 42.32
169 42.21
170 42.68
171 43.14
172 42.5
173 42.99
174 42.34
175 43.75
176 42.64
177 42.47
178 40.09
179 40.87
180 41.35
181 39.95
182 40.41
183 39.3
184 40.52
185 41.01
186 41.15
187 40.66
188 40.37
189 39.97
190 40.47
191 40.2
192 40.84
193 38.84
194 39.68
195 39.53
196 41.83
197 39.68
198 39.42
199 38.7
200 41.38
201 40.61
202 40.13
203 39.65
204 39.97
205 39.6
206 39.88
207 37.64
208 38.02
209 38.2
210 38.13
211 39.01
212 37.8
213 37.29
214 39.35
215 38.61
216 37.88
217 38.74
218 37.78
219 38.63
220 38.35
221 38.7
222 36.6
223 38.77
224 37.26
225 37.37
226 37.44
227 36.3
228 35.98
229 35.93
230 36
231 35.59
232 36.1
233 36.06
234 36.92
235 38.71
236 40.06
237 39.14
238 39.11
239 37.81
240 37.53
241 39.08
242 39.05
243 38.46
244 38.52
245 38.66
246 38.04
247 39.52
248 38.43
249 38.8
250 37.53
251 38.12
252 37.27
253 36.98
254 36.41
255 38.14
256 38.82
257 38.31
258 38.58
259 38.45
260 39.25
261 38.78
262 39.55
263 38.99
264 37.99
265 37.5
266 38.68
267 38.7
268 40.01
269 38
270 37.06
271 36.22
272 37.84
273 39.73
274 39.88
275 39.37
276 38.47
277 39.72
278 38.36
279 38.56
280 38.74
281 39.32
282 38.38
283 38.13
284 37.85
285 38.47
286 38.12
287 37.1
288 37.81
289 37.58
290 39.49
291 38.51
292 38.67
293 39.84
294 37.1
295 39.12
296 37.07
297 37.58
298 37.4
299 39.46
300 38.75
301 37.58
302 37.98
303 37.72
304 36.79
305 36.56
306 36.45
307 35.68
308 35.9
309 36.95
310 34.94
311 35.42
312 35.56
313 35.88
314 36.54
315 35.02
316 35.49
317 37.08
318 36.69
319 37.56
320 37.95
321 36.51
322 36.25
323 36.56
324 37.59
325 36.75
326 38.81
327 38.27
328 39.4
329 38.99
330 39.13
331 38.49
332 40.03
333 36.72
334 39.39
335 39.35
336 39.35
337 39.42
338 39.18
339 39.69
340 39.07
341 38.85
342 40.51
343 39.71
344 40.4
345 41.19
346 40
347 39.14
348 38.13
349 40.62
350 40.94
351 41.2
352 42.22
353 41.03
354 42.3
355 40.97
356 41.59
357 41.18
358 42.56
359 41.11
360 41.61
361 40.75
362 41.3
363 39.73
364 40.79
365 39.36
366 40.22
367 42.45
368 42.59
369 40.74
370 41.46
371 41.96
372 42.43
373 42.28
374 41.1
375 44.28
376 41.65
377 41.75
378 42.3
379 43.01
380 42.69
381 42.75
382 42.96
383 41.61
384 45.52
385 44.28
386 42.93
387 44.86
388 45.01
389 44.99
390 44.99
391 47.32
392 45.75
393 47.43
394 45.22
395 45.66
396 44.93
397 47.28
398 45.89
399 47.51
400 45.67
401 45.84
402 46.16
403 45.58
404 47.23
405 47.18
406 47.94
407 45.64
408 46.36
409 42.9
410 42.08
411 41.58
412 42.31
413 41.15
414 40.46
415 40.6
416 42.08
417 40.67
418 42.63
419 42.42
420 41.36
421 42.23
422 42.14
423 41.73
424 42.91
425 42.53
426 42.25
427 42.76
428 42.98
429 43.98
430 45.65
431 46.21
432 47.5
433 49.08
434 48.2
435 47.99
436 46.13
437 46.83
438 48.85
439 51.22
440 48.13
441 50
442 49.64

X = 3.90 km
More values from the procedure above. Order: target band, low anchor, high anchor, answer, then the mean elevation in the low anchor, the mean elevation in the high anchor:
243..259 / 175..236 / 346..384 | 0.6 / 39.1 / 41.5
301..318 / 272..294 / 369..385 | 1.5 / 38.6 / 42.5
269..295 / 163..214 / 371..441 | 2.4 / 40.6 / 44.5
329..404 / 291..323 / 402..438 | -2.5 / 37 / 44.1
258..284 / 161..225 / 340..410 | 1.7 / 40.2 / 42.9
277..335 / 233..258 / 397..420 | 4.0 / 38.3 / 44.1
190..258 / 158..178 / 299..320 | 2.9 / 42.4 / 36.6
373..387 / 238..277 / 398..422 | 0.0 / 38.4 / 43.8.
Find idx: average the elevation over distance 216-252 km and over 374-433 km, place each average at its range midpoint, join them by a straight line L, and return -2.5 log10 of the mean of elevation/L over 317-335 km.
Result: 0.089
